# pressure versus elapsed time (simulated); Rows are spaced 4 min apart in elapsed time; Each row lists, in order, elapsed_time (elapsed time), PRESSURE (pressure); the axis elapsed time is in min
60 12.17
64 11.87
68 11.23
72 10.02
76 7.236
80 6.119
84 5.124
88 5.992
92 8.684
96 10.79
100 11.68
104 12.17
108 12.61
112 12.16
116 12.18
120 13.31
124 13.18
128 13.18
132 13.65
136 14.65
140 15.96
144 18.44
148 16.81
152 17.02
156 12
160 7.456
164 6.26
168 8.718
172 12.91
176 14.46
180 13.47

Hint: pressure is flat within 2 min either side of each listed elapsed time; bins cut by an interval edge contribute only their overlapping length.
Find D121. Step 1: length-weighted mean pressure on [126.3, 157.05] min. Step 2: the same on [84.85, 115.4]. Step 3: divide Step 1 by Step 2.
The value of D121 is 1.47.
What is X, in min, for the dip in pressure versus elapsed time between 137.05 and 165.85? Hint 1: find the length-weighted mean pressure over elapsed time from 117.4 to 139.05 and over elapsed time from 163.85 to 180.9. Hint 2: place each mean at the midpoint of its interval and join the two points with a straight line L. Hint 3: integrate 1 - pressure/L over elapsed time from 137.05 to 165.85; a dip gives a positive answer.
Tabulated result -1.9 min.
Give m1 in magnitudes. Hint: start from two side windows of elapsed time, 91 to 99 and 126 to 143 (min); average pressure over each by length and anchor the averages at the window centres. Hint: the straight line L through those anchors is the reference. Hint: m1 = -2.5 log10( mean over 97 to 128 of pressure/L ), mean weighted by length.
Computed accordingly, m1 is -0.04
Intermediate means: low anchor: 10.1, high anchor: 14.6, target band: 12.5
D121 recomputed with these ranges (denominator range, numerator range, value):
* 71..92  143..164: 1.93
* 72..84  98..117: 1.74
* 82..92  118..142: 2.26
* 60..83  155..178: 1.09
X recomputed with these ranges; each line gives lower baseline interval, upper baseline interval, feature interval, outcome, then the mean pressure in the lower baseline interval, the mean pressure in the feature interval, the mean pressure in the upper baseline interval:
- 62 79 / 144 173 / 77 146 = -4.5 min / 9.86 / 11.7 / 12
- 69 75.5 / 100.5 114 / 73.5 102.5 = 7.5 min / 9.56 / 8.05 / 12.2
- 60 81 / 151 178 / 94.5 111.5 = -2.8 min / 9.72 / 11.9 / 11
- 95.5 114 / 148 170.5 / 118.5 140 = -4.4 min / 12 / 13.8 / 10.9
